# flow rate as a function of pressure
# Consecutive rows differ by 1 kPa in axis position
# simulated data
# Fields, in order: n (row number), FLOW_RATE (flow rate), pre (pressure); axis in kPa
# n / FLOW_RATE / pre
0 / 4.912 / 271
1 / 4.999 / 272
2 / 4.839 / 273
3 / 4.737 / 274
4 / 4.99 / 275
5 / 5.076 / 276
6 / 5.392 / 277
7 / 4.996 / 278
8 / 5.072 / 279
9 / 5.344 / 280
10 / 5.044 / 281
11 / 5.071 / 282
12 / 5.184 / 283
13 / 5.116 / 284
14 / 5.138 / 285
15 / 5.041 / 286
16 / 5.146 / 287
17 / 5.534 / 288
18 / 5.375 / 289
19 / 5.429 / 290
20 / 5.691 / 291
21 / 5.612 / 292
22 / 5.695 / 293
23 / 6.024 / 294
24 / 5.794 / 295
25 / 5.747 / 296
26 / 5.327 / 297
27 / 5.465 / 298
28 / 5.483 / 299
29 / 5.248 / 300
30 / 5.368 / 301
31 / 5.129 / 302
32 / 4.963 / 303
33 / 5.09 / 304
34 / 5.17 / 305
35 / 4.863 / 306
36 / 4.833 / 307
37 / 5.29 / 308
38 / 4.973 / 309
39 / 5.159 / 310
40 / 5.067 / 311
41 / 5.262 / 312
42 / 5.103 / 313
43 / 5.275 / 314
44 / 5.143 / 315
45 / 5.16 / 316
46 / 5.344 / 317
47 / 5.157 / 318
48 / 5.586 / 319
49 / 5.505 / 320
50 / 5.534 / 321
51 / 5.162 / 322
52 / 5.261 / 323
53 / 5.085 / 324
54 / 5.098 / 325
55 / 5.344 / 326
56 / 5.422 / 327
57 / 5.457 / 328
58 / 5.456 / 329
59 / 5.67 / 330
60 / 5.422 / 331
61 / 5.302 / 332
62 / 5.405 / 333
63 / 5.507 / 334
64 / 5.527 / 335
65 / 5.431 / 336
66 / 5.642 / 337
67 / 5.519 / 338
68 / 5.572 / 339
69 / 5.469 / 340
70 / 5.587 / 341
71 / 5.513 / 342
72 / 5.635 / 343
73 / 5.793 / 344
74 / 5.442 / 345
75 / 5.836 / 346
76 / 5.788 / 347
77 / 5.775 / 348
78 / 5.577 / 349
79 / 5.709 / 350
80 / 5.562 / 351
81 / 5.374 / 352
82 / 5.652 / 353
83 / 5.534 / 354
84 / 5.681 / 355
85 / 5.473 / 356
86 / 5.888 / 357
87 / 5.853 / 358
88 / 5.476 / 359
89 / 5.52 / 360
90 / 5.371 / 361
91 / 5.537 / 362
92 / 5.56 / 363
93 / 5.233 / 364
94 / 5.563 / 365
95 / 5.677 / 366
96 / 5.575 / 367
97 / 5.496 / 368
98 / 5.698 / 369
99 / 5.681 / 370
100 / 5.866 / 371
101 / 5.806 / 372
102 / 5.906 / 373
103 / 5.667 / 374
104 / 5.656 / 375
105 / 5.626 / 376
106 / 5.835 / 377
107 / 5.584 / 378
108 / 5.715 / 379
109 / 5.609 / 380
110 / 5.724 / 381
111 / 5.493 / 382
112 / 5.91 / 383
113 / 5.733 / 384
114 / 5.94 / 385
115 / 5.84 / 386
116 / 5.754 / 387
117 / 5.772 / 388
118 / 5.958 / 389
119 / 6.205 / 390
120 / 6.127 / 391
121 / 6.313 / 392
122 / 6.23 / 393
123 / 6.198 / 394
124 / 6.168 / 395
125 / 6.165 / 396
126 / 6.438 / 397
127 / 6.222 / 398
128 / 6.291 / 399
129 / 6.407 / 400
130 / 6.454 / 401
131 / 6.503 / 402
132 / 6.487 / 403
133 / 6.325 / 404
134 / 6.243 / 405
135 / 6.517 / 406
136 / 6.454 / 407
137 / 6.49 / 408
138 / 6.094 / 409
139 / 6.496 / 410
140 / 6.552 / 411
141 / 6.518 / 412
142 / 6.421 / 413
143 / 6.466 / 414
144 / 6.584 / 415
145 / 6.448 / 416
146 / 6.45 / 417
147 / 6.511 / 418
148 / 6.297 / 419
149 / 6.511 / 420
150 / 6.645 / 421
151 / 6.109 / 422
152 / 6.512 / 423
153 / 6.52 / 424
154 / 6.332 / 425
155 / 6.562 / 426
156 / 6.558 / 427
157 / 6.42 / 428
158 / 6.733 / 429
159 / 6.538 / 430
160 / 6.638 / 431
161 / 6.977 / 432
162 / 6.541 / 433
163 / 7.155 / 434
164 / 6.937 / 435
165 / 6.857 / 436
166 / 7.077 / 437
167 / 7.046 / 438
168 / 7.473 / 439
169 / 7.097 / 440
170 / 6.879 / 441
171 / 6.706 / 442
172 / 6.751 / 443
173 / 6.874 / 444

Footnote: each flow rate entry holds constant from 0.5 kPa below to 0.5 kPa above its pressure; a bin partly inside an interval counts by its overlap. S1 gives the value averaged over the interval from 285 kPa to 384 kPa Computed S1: 5.48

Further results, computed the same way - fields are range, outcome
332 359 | 5.6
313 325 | 5.28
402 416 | 6.44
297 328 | 5.22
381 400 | 6.04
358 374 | 5.61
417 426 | 6.44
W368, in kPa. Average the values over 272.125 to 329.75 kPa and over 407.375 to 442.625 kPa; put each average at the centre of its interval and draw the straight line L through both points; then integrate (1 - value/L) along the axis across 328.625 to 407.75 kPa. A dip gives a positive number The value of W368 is 2.85 kPa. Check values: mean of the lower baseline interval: 5.26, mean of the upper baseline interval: 6.63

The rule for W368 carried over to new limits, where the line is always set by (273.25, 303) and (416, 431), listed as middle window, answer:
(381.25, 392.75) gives 0.5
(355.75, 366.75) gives 0.7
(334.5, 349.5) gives 0.4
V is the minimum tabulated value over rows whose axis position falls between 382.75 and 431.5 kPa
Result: 5.733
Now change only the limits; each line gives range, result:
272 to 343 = 4.737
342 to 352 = 5.374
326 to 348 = 5.302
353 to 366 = 5.233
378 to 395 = 5.493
